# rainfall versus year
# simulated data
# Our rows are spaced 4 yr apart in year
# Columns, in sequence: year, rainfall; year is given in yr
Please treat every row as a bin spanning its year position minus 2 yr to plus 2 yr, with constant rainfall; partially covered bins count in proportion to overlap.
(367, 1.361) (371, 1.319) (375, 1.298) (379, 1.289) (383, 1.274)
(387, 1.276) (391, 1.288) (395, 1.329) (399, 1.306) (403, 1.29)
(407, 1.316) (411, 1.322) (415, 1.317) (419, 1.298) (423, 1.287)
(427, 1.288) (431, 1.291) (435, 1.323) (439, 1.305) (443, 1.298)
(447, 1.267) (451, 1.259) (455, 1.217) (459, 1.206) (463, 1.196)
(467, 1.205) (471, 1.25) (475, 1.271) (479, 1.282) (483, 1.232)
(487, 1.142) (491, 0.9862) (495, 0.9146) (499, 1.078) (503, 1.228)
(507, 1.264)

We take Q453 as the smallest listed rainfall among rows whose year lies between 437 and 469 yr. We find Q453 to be 1.196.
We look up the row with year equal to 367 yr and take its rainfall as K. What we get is 1.361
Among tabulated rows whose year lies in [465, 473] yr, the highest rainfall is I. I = 1.25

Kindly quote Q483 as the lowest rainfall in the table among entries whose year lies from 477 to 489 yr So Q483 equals 1.142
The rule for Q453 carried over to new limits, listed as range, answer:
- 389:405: 1.288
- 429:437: 1.291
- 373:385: 1.274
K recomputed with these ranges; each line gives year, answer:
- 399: 1.306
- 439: 1.305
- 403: 1.29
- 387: 1.276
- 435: 1.323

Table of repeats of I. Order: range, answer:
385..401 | 1.329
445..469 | 1.267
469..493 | 1.282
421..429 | 1.288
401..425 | 1.322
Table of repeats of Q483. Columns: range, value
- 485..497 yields 0.9146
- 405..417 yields 1.316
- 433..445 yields 1.298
